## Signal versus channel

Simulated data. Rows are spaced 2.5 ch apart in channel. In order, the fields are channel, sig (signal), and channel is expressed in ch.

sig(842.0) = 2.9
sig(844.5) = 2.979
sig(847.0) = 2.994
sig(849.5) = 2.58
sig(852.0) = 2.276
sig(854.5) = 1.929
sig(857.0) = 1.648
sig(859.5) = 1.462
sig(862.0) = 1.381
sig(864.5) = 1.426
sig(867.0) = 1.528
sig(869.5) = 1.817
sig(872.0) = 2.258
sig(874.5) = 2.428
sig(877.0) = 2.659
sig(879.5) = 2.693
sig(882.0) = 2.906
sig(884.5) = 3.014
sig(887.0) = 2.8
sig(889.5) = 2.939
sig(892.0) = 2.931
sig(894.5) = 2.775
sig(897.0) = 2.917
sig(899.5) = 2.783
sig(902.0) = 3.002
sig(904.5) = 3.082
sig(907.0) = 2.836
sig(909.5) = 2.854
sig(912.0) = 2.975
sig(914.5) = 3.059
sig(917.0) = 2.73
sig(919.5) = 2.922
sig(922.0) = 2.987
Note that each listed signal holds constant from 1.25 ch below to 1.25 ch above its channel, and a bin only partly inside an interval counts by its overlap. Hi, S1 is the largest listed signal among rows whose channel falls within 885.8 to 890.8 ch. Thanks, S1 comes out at 2.939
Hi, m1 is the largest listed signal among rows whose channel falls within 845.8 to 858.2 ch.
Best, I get 2.994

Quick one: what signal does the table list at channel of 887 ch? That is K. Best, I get 2.8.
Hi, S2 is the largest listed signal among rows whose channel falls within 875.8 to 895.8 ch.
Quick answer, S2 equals 3.014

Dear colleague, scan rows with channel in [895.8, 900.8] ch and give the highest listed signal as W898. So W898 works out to 2.917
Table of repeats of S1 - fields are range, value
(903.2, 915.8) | 3.082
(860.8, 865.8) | 1.426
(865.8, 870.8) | 1.817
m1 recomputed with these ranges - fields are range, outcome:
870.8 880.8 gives 2.693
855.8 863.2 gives 1.648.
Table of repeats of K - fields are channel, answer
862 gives 1.381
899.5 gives 2.783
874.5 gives 2.428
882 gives 2.906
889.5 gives 2.939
